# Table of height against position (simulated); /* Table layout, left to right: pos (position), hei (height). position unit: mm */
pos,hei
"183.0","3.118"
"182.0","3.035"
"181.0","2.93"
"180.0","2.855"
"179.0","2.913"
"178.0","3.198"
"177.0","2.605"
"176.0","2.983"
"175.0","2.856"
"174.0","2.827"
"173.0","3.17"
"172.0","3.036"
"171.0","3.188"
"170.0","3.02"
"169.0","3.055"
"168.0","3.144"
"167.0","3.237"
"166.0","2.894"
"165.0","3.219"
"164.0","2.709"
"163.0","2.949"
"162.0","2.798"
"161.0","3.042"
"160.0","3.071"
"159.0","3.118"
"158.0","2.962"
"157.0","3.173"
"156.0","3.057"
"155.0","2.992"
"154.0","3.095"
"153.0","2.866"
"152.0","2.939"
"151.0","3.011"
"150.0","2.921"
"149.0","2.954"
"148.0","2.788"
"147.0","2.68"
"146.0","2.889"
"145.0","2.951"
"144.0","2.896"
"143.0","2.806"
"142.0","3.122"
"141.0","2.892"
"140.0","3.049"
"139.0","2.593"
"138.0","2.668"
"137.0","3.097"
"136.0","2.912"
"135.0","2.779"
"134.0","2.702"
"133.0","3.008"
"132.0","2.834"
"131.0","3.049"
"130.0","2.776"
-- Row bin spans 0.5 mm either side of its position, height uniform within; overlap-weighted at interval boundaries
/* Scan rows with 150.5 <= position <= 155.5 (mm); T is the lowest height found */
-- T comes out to 2.866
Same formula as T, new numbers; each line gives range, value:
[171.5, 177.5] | 2.605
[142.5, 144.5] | 2.806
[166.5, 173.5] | 3.02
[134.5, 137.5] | 2.779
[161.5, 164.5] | 2.709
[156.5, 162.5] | 2.798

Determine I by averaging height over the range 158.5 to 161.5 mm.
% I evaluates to 3.08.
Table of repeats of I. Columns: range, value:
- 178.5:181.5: 2.9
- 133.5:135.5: 2.74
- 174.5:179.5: 2.91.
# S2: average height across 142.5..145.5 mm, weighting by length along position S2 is 2.88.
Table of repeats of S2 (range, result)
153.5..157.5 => 3.08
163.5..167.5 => 3.01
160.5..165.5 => 2.94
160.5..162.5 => 2.92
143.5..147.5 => 2.85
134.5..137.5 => 2.93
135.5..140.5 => 2.86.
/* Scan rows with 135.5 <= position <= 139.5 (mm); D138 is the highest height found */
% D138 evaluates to 3.097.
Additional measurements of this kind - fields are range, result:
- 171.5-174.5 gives 3.17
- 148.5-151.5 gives 3.011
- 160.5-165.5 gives 3.219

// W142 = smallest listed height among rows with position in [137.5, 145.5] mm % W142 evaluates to 2.593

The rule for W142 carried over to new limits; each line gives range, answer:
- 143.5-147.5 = 2.68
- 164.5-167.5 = 2.894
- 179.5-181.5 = 2.855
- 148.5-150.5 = 2.921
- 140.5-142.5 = 2.892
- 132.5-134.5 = 2.702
